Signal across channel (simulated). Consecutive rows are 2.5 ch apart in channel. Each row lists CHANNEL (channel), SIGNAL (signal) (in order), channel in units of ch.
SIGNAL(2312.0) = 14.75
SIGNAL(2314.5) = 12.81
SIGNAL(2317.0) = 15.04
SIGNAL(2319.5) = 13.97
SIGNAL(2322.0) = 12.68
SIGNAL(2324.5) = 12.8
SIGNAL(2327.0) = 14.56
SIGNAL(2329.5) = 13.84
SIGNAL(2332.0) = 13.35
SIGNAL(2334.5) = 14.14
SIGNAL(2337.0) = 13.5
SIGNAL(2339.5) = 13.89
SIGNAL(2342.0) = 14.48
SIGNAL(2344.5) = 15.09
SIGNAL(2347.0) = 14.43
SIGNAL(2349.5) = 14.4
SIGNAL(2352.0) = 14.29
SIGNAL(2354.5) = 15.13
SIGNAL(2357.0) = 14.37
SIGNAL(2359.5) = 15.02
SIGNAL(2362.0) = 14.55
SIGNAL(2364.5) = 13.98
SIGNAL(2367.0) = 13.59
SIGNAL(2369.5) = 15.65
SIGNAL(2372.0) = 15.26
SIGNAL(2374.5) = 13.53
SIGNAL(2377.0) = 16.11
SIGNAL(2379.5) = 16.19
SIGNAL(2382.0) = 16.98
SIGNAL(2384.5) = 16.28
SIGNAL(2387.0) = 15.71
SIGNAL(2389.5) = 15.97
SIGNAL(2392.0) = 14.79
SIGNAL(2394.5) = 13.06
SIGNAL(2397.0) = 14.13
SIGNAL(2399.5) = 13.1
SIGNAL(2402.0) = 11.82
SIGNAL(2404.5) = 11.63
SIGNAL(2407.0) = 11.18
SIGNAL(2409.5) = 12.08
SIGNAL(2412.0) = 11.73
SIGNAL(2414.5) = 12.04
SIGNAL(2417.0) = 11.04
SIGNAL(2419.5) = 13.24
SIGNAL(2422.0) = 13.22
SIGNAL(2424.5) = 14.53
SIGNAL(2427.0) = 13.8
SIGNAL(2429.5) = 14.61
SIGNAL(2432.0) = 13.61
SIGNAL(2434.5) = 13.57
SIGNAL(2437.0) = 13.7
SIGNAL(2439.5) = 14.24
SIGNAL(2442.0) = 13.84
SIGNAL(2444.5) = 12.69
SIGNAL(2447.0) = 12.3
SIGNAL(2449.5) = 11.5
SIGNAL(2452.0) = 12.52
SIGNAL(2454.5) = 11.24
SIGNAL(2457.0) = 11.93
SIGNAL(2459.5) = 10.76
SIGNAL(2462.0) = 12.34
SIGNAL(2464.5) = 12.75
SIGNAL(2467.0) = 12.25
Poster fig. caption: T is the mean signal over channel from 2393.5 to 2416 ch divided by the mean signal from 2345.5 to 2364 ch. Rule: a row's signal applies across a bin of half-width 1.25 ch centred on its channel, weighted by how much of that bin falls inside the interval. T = 0.84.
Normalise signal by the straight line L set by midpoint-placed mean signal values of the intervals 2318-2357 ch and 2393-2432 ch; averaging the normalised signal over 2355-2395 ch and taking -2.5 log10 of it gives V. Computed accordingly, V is -0.13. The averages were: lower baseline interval 14.1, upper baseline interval 12.8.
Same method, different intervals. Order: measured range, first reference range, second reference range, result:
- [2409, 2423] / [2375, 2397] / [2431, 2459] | 0.155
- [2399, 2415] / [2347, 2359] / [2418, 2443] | 0.181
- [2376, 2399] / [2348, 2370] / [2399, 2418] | -0.186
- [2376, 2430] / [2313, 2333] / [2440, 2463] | -0.083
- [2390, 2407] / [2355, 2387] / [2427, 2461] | 0.097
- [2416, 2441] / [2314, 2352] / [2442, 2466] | -0.091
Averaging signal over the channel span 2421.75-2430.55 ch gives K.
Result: 14.1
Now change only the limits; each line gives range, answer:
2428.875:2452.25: 13.3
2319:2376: 14.2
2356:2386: 15.1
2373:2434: 13.8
